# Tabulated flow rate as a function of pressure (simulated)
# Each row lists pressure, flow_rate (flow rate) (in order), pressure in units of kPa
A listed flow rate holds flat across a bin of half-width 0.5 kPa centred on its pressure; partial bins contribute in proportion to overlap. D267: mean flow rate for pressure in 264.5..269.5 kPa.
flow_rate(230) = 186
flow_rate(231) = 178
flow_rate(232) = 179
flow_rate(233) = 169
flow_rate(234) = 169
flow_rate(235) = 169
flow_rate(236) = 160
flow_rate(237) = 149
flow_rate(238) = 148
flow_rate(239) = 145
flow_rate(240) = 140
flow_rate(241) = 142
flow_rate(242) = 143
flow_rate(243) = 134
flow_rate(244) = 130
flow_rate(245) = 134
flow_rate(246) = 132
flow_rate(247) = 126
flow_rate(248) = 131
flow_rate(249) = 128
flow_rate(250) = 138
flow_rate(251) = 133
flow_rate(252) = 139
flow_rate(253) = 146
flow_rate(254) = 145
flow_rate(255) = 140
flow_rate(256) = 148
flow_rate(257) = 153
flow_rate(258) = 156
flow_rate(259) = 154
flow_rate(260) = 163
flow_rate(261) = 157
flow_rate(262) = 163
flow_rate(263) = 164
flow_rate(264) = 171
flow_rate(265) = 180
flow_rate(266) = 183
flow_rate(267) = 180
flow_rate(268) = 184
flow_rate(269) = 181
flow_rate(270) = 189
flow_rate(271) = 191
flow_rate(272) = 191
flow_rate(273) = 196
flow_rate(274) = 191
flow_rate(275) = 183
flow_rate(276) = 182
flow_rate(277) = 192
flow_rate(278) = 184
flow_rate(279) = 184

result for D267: 182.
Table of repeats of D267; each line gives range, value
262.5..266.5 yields 174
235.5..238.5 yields 152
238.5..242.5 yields 142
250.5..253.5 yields 139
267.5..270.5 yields 185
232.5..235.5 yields 169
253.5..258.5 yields 148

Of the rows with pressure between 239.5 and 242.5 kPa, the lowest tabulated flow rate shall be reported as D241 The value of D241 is 140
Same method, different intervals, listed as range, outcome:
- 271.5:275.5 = 183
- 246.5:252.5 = 126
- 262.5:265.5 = 164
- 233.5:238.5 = 148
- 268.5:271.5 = 181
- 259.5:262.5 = 157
